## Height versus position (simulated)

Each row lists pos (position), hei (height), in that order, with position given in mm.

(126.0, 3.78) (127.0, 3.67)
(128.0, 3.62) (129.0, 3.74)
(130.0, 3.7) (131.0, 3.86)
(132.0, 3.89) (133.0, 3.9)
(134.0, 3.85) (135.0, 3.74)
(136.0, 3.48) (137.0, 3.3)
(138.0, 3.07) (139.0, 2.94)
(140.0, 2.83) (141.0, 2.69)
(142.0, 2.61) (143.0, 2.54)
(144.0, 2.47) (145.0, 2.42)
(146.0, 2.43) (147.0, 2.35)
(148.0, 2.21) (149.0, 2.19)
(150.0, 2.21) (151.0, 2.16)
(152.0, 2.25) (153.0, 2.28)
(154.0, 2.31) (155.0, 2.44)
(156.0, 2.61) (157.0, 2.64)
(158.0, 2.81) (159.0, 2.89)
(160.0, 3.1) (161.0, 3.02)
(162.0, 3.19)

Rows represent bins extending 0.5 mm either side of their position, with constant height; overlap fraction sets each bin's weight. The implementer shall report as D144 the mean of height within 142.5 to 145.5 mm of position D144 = 2.48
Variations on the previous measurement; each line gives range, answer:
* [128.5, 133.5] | 3.82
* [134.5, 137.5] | 3.51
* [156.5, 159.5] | 2.78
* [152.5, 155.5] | 2.34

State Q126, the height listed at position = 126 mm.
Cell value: 3.78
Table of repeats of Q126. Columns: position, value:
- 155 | 2.44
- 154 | 2.31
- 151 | 2.16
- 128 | 3.62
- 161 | 3.02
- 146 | 2.43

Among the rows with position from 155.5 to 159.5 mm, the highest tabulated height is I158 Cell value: 2.89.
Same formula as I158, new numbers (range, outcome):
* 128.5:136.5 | 3.9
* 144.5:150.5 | 2.43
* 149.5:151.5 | 2.21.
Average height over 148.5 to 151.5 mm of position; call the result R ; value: 2.19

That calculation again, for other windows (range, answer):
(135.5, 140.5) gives 3.12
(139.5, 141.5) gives 2.76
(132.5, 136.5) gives 3.74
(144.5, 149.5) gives 2.32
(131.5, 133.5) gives 3.9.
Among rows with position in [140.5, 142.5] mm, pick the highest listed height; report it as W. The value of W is 2.69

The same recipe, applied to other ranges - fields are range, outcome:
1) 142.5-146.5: 2.54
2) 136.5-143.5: 3.3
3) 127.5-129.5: 3.74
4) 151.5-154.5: 2.31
